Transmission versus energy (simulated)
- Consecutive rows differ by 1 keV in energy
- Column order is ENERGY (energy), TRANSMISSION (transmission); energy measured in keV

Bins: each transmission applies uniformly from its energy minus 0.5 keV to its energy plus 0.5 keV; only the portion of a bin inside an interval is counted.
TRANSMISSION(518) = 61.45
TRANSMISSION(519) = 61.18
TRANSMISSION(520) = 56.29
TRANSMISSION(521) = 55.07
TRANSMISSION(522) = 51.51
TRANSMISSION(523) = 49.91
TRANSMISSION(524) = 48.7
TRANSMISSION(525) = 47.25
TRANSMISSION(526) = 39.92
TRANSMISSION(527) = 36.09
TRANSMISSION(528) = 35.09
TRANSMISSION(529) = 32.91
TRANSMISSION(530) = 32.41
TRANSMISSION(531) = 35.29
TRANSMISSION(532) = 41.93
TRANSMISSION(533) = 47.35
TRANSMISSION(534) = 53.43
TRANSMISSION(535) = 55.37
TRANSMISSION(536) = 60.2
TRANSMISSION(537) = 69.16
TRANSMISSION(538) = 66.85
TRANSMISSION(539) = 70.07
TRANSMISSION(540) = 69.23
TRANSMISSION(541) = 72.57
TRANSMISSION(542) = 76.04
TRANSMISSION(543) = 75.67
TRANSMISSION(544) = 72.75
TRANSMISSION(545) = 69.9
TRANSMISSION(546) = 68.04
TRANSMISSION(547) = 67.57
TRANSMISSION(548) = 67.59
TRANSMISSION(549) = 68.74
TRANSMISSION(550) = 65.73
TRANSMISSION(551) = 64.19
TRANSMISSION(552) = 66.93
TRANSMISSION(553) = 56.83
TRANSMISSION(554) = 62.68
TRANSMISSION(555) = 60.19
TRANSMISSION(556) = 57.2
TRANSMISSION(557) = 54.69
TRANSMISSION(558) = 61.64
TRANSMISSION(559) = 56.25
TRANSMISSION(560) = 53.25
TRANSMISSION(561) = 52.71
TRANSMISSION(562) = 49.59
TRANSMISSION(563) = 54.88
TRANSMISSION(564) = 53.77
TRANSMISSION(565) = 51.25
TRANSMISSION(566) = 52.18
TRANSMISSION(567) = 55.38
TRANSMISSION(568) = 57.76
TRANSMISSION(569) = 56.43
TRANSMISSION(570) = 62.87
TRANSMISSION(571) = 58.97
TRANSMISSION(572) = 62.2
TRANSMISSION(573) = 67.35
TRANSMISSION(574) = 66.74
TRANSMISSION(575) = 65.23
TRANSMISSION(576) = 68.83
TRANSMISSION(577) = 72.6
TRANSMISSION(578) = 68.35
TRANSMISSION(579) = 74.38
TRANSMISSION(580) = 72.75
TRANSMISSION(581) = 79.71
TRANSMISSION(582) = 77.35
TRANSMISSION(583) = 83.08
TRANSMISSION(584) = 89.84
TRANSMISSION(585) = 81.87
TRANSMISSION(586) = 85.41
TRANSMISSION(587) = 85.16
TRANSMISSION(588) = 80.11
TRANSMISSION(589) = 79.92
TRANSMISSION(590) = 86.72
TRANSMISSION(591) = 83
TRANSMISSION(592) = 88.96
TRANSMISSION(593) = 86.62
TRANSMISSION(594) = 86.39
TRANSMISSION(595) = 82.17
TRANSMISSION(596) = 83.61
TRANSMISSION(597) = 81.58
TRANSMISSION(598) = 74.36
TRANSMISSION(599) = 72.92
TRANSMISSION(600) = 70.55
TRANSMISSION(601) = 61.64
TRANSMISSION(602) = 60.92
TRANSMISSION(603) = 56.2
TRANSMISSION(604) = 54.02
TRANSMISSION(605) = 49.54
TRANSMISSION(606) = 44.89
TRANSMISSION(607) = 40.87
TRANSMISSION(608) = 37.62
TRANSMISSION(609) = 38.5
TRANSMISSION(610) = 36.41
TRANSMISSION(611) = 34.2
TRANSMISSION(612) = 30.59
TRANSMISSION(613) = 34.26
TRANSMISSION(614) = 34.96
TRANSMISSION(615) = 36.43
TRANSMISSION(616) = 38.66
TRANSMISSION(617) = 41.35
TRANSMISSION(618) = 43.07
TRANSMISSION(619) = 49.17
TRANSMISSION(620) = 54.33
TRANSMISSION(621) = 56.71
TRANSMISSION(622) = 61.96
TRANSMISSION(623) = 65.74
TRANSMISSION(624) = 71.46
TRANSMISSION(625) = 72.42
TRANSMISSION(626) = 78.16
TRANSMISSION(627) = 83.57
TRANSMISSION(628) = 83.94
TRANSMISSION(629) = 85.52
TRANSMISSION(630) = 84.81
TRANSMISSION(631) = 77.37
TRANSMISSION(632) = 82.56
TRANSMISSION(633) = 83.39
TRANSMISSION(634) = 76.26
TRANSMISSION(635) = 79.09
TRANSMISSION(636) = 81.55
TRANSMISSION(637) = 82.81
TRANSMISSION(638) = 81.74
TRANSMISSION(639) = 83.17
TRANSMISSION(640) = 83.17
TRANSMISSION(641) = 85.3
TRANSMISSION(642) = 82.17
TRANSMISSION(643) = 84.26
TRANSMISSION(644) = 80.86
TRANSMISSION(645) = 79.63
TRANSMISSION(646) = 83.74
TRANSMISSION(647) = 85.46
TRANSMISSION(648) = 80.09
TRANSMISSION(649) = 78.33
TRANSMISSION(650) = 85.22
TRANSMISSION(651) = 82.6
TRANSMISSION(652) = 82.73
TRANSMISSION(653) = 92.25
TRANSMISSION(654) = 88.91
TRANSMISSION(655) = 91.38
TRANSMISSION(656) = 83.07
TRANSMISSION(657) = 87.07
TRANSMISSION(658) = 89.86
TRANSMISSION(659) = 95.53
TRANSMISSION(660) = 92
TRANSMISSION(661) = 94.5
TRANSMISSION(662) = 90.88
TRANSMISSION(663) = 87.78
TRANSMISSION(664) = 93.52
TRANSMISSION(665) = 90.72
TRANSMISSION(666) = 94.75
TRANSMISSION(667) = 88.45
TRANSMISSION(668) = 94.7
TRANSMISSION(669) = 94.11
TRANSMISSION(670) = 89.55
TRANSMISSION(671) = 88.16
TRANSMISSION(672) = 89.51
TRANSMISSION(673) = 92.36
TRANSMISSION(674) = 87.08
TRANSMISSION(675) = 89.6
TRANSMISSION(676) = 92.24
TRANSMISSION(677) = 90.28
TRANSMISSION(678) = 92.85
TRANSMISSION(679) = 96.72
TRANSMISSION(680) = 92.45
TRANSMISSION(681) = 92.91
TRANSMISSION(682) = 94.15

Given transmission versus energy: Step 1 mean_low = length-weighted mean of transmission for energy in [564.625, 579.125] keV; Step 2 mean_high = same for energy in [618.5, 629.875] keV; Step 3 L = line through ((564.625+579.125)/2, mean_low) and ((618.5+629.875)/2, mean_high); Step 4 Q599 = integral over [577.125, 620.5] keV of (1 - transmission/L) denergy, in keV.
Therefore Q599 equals 1.4 keV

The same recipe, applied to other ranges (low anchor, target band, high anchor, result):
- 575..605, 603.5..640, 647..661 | 9.5 keV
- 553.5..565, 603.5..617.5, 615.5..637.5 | 5.7 keV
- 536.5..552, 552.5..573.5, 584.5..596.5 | 5.1 keV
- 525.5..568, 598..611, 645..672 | 3.7 keV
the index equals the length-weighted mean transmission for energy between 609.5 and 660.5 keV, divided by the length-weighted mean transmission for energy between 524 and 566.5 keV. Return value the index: 1.27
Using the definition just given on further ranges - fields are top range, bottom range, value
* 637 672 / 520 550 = 1.54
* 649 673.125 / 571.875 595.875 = 1.14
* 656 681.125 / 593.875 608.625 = 1.45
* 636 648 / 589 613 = 1.32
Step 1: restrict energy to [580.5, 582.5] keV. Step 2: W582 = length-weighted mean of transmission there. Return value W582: 78.5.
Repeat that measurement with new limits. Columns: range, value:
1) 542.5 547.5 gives 70.8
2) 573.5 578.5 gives 68.3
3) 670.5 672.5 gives 88.8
